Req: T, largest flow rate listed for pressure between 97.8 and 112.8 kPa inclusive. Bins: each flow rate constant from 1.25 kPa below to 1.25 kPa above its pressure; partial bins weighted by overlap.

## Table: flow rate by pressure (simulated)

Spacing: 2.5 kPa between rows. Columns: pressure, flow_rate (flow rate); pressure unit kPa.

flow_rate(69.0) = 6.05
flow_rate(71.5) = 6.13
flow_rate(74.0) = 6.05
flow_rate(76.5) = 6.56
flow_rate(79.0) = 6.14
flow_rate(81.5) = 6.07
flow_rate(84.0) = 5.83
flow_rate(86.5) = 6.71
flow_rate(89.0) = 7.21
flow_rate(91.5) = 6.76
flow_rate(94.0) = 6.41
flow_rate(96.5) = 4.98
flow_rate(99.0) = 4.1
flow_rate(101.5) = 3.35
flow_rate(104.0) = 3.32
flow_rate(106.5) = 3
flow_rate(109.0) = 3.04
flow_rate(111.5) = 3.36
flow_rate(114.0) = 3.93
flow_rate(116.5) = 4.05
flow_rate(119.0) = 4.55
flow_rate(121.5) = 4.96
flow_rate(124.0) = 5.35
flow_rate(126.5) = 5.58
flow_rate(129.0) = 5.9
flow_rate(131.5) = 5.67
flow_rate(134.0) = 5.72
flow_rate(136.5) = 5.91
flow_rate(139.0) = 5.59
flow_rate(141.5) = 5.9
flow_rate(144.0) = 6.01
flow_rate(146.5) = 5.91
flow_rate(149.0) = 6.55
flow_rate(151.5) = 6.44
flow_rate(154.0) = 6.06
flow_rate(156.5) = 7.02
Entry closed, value 4.1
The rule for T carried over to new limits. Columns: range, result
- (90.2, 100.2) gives 6.76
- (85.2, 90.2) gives 7.21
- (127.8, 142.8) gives 5.91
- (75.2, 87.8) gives 6.71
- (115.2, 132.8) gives 5.9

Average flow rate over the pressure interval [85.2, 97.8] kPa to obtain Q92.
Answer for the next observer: 6.4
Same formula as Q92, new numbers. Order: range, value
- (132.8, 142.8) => 5.78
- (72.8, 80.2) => 6.25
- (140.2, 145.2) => 5.95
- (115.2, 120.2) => 4.29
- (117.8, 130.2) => 5.27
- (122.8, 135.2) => 5.64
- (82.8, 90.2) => 6.58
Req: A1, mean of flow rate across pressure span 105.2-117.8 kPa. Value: 3.48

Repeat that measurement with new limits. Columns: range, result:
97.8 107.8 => 3.44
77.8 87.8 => 6.19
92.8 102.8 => 4.69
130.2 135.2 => 5.7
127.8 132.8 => 5.78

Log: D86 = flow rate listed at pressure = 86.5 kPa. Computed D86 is 6.71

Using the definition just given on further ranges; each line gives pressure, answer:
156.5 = 7.02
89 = 7.21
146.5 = 5.91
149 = 6.55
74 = 6.05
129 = 5.9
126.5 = 5.58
